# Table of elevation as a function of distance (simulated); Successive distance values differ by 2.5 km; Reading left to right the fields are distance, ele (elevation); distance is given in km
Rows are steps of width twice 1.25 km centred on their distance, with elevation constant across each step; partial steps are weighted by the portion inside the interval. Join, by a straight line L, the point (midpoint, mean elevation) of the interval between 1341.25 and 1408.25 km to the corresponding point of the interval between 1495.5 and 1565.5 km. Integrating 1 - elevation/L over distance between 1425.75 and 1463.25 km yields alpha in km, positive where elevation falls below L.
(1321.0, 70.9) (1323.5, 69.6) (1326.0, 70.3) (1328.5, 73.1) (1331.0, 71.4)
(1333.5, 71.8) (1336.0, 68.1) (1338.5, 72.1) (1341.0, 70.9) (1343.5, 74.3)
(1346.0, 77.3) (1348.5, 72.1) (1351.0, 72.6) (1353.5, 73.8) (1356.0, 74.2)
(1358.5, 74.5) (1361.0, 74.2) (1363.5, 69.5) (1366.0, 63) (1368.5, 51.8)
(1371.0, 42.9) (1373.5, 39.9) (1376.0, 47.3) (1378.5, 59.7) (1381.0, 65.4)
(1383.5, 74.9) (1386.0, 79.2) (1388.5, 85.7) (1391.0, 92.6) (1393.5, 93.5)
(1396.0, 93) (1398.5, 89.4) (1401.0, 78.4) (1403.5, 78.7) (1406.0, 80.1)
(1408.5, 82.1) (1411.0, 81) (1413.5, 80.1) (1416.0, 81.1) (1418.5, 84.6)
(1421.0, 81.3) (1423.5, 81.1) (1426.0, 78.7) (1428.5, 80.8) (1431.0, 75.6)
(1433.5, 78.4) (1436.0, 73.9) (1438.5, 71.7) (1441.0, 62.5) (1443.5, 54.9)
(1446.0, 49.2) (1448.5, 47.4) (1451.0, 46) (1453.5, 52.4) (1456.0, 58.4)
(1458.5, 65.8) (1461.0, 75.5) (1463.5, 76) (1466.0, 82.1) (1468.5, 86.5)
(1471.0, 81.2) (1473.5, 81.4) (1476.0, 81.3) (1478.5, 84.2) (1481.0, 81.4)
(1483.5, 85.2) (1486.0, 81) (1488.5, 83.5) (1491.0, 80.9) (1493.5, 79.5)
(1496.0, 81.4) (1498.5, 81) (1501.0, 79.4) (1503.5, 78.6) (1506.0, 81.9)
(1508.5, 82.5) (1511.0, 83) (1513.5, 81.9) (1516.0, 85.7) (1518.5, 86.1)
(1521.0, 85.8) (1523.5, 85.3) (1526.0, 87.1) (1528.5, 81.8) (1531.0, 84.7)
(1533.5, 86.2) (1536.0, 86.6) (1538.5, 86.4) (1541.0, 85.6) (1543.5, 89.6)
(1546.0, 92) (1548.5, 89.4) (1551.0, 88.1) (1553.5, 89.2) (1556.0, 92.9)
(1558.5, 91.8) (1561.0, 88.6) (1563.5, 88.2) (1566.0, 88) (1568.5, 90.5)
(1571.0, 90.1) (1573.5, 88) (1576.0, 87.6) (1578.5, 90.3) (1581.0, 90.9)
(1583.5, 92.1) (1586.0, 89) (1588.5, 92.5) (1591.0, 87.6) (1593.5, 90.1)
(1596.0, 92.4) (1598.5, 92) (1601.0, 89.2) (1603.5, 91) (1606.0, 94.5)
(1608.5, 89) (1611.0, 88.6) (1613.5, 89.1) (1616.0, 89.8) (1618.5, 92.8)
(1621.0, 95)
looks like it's 6.5 km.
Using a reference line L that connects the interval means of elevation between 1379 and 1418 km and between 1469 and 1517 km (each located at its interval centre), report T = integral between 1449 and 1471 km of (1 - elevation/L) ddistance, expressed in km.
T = 3.8 km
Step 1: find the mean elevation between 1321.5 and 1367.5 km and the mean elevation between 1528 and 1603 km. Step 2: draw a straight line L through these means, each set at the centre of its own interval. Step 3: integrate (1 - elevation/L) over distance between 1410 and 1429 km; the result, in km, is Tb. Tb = -0.9 km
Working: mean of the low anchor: 71.7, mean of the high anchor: 89.1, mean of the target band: 81.1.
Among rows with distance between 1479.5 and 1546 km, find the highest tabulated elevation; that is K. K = 92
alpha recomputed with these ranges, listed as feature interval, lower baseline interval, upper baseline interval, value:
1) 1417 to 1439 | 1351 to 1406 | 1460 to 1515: -0.8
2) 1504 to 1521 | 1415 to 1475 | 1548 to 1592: -0.5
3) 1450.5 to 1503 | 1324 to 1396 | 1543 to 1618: 2.6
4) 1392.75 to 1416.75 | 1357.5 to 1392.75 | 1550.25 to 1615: -4.9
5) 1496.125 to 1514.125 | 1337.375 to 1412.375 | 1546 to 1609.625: 0.6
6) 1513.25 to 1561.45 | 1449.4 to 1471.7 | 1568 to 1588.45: -2.8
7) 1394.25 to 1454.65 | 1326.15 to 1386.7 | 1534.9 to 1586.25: 0.5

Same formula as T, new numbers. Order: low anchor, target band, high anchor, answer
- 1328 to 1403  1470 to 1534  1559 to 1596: 0.4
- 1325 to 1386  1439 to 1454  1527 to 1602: 4.6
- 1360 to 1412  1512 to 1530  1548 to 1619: -0.1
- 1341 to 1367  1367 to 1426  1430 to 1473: -4.2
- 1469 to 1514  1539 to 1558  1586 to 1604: -0.6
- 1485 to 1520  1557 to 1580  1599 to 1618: -0.6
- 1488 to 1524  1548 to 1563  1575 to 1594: -0.5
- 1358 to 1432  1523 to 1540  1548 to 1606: 0.2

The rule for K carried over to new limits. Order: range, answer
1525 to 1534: 87.1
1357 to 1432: 93.5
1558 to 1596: 92.5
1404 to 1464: 84.6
